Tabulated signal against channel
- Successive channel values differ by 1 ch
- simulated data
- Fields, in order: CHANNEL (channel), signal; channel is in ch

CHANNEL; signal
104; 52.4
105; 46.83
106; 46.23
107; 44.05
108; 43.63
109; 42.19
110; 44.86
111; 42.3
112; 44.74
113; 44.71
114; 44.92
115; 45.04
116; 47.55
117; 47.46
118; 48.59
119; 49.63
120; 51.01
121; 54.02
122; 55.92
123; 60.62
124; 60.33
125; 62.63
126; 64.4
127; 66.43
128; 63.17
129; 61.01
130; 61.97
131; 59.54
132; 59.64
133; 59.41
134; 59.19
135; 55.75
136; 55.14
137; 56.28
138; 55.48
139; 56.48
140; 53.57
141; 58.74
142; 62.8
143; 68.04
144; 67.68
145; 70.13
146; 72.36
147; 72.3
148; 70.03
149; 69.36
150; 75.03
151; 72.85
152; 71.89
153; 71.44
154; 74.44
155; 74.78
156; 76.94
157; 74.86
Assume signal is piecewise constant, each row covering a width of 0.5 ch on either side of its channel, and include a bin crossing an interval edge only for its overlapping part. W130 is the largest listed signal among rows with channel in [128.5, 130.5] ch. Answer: 61.97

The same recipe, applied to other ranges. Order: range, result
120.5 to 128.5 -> 66.43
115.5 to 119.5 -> 49.63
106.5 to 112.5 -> 44.86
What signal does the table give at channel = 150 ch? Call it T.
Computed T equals 75.03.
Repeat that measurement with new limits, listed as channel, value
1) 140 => 53.57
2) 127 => 66.43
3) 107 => 44.05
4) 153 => 71.44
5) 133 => 59.41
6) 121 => 54.02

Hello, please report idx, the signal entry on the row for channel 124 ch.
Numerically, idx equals 60.33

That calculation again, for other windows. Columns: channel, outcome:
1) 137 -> 56.28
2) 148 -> 70.03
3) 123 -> 60.62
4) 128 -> 63.17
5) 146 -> 72.36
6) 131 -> 59.54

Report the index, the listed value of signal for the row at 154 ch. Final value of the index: 74.44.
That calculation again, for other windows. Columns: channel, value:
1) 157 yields 74.86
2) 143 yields 68.04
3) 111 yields 42.3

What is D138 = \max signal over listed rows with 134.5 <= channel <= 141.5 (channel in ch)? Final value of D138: 58.74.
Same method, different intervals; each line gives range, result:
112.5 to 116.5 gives 47.55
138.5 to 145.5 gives 70.13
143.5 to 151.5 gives 75.03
